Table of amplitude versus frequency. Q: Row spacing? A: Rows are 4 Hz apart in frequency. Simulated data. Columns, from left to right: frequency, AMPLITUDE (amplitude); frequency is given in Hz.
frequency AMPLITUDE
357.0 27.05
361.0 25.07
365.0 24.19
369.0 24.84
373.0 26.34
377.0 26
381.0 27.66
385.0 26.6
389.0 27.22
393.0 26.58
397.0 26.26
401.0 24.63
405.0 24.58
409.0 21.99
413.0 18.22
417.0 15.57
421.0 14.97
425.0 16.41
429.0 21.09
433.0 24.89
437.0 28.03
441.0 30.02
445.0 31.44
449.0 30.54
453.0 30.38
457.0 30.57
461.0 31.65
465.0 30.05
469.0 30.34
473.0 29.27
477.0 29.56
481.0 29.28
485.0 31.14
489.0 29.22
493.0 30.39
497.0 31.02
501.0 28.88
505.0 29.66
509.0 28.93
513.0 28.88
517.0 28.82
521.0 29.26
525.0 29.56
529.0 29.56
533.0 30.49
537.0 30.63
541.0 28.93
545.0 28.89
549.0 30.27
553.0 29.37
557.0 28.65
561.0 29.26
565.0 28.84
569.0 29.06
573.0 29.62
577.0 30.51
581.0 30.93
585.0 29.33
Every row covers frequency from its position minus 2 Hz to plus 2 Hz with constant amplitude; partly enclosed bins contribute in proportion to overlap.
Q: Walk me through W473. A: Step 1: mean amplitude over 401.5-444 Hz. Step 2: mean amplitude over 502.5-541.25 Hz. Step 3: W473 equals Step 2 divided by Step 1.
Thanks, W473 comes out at 1.3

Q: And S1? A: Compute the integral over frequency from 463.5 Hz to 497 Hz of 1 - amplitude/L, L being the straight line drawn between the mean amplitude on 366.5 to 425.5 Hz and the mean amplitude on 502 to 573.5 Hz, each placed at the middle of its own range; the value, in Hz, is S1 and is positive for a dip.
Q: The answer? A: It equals -3.8 Hz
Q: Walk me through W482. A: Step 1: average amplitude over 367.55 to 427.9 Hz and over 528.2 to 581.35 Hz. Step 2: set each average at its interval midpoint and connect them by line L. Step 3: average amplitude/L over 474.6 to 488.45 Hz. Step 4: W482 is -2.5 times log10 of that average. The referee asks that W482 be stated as -0.13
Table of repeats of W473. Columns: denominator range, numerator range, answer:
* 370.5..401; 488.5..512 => 1.12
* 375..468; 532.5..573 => 1.15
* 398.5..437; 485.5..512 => 1.43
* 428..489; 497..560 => 1.00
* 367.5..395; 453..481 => 1.14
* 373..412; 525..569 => 1.15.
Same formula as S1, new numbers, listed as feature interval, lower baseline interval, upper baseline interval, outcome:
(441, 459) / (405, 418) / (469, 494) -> -3.85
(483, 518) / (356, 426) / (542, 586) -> -3.00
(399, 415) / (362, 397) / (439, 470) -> 3.12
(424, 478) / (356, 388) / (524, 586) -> -1.52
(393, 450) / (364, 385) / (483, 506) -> 8.55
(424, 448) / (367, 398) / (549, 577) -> 1.24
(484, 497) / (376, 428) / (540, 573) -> -1.90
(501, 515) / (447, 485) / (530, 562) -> 0.36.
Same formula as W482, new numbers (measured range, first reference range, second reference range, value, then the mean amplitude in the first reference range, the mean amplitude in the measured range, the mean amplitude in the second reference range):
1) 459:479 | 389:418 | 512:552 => -0.15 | 23.1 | 30.2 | 29.5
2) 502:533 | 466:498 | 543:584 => 0.02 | 30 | 29.3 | 29.5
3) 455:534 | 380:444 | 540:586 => -0.12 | 23.5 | 29.8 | 29.5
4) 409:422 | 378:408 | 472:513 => 0.48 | 26.1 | 17.2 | 29.7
